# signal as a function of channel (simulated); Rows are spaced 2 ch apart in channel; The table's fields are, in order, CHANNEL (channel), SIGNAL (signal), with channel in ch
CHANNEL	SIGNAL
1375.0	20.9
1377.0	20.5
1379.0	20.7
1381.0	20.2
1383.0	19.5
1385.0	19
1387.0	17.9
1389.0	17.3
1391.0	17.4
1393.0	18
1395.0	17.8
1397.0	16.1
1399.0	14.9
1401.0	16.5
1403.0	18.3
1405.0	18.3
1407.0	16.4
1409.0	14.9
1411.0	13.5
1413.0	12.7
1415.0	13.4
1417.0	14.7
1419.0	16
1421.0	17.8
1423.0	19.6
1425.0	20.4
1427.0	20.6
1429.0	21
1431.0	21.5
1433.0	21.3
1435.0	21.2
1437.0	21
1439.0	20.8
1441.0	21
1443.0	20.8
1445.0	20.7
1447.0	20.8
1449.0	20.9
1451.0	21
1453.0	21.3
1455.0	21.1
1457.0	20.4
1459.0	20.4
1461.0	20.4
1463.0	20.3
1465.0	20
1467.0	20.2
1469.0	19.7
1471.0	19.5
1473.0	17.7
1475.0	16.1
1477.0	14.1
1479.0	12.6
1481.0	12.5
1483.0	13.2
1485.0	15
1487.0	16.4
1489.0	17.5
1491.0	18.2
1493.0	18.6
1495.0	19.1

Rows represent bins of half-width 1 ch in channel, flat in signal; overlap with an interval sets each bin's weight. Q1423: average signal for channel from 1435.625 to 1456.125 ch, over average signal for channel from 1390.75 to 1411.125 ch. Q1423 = 1.3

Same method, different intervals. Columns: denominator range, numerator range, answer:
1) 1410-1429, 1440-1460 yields 1.24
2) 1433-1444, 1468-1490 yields 0.75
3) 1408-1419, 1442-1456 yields 1.49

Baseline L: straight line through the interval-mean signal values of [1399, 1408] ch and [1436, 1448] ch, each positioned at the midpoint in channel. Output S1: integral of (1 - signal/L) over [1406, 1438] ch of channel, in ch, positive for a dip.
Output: 1.9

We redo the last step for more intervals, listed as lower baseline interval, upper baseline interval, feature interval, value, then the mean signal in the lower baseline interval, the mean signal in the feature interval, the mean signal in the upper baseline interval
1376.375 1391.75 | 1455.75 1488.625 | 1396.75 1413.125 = 2.5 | 19.1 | 15.9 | 17.4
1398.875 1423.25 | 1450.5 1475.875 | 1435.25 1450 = -2.1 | 15.8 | 20.9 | 19.8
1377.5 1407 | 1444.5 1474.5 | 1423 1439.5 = -1.4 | 18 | 20.9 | 20.2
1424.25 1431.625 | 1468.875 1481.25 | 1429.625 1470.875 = -5.0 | 20.9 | 20.7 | 16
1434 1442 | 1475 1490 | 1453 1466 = -1.9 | 21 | 20.5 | 14.6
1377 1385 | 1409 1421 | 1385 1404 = 0.6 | 20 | 17.2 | 14.4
